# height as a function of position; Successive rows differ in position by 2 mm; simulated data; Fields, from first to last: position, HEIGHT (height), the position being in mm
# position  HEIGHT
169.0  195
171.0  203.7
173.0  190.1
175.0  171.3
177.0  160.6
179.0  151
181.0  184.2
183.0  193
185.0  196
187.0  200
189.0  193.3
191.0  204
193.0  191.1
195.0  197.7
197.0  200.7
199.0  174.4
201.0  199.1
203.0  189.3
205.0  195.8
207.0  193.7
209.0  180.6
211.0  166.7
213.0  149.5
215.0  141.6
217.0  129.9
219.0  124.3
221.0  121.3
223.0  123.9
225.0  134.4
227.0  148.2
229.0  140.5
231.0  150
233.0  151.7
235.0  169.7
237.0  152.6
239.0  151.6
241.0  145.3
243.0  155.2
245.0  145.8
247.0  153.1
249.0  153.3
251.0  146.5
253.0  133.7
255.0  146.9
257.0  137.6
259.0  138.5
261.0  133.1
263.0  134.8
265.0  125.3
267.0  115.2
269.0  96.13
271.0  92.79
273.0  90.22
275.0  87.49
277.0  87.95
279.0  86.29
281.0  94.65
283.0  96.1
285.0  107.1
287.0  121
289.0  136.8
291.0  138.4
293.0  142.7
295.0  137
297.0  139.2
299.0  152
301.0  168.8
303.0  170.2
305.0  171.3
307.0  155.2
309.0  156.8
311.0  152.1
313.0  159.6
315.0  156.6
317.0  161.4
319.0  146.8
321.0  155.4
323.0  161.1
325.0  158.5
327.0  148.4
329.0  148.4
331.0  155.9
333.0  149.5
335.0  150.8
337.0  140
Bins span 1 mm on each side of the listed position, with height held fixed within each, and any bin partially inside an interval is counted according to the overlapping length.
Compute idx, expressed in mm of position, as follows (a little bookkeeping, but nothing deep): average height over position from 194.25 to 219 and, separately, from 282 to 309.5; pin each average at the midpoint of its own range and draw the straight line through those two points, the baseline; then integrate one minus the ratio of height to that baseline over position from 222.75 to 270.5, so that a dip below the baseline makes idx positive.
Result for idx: 5.7 mm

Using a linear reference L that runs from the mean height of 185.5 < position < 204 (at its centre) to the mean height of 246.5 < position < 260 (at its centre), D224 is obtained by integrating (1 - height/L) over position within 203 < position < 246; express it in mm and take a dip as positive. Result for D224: 4.2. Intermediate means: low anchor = 194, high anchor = 144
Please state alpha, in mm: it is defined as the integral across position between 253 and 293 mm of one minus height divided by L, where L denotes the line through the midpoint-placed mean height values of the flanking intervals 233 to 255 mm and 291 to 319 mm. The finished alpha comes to 9.8 mm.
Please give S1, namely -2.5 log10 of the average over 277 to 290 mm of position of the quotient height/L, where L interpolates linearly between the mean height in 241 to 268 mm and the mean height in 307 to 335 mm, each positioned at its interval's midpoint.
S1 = 0.36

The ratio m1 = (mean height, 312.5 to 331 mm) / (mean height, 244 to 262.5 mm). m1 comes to 1.08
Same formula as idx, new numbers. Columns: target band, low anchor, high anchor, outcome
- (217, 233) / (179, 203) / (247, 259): 2.9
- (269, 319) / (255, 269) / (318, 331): 4.0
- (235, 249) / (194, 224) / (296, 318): 1.0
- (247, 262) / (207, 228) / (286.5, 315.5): 0.5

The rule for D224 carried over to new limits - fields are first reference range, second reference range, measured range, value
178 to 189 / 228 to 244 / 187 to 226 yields 0.4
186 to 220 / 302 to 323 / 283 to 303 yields 3.0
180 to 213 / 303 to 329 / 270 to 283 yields 6.0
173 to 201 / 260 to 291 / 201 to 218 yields -0.3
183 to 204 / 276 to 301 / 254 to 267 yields 0.8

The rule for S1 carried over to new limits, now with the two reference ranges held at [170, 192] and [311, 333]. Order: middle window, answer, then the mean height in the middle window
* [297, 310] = -0.01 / 161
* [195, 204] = -0.06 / 192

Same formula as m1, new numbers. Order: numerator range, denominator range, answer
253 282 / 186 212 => 0.59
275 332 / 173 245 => 0.84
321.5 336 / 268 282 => 1.69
